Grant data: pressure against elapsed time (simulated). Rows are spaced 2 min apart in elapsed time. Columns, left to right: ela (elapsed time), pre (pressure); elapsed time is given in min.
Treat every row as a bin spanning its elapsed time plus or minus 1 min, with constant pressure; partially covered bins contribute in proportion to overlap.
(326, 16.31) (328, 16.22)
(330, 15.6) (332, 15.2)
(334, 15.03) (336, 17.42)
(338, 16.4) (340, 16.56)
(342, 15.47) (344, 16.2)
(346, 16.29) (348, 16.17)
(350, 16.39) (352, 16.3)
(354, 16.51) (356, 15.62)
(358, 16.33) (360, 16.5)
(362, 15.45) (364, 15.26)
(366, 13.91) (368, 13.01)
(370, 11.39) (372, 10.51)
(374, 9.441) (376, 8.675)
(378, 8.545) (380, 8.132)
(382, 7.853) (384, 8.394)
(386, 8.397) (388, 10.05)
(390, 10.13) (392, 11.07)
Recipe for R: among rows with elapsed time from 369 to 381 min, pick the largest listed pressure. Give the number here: 11.39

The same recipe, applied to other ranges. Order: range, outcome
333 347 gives 17.42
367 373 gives 13.01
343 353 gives 16.39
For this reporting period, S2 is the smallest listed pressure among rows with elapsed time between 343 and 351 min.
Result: 16.17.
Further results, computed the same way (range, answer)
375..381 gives 8.132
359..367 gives 13.91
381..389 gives 7.853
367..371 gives 11.39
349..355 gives 16.3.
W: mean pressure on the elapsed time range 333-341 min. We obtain 16.4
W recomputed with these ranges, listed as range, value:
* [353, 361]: 16.2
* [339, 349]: 16.1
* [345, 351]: 16.3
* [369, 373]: 10.9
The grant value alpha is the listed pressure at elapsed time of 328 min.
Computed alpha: 16.22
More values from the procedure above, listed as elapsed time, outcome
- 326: 16.31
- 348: 16.17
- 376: 8.675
